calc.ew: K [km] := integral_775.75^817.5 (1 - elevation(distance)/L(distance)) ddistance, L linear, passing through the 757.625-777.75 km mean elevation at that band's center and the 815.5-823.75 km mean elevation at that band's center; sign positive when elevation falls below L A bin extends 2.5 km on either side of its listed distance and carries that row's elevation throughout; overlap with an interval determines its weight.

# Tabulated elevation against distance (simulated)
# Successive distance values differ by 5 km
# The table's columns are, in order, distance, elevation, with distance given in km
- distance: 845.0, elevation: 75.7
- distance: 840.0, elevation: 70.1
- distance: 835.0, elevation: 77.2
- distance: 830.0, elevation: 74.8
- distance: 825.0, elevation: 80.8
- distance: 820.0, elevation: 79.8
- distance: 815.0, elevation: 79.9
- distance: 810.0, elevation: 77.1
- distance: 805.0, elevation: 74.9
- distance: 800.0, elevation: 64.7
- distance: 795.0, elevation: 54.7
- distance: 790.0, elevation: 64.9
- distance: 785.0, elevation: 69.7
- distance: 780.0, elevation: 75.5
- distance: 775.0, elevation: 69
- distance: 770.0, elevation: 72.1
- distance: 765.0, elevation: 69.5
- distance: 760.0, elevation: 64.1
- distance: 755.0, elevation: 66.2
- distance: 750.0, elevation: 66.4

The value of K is 2.7 km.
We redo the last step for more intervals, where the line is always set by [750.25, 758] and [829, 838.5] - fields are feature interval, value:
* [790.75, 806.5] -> 1.6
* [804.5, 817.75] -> -0.9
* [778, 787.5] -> -0.4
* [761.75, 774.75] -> -0.4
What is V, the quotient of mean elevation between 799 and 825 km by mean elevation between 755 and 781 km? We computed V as 1.10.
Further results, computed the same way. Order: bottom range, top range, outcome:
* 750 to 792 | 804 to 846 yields 1.12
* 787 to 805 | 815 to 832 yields 1.24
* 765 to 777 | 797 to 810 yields 1.00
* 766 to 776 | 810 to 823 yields 1.12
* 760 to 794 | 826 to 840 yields 1.09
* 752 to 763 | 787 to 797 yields 0.93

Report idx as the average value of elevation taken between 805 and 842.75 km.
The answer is 76.9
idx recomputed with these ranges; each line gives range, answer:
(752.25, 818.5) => 69.6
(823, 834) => 77.6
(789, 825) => 71.8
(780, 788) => 71.2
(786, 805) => 63.9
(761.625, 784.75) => 71.1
